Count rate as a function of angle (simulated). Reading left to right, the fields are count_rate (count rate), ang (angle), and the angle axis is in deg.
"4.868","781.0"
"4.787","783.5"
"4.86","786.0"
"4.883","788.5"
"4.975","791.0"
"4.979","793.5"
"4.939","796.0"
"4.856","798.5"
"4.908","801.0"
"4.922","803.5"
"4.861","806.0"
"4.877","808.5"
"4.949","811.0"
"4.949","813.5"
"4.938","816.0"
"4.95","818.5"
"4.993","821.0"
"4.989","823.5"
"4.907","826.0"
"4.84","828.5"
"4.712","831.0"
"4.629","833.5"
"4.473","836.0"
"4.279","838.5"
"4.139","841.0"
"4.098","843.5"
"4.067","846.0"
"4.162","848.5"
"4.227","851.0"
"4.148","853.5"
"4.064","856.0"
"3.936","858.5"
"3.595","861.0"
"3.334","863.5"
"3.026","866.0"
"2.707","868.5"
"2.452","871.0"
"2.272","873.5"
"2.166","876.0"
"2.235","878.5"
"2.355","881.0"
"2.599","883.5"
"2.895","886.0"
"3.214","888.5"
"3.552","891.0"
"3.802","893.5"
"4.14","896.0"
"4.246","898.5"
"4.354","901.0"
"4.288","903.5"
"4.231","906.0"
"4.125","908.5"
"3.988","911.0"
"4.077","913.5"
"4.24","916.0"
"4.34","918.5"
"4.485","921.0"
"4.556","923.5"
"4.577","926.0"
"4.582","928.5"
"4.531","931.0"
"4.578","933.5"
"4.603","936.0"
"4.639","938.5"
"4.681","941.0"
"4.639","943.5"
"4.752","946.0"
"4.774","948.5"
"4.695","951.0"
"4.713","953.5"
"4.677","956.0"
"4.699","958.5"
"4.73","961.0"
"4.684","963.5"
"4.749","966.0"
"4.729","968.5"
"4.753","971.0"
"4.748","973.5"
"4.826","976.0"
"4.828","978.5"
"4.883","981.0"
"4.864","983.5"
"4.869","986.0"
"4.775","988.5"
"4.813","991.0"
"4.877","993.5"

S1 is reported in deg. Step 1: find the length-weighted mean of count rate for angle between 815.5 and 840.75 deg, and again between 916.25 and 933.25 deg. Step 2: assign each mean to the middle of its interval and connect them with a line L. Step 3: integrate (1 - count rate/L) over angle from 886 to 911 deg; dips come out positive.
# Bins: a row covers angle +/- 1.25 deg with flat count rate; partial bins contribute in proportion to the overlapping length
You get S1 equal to 3.4 deg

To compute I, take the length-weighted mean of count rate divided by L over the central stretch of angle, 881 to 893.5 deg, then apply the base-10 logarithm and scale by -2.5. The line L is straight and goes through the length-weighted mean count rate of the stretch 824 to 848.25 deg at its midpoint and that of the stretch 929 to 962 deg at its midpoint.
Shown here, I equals 0.430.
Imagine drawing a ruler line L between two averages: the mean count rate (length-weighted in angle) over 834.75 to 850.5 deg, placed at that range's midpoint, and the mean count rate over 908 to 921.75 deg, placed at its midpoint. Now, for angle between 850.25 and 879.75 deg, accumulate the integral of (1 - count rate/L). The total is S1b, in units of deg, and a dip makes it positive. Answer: 7.3 deg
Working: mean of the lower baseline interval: 4.2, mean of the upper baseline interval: 4.2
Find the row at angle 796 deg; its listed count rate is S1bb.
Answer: 4.939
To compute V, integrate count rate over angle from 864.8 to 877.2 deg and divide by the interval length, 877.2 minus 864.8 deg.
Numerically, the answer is 2.52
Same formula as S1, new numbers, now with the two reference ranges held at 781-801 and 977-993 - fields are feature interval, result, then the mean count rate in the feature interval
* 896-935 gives 4.16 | 4.34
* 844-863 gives 3.41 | 4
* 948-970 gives 0.60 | 4.72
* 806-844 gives 1.20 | 4.73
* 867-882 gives 7.69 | 2.38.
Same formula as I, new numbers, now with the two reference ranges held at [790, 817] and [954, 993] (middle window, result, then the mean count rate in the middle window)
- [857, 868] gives 0.38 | 3.43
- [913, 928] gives 0.10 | 4.4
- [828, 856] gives 0.14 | 4.32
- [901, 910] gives 0.15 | 4.23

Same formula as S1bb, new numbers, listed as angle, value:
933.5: 4.578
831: 4.712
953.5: 4.713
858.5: 3.936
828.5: 4.84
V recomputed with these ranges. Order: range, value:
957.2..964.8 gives 4.7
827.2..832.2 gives 4.78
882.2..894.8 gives 3.21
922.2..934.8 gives 4.56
